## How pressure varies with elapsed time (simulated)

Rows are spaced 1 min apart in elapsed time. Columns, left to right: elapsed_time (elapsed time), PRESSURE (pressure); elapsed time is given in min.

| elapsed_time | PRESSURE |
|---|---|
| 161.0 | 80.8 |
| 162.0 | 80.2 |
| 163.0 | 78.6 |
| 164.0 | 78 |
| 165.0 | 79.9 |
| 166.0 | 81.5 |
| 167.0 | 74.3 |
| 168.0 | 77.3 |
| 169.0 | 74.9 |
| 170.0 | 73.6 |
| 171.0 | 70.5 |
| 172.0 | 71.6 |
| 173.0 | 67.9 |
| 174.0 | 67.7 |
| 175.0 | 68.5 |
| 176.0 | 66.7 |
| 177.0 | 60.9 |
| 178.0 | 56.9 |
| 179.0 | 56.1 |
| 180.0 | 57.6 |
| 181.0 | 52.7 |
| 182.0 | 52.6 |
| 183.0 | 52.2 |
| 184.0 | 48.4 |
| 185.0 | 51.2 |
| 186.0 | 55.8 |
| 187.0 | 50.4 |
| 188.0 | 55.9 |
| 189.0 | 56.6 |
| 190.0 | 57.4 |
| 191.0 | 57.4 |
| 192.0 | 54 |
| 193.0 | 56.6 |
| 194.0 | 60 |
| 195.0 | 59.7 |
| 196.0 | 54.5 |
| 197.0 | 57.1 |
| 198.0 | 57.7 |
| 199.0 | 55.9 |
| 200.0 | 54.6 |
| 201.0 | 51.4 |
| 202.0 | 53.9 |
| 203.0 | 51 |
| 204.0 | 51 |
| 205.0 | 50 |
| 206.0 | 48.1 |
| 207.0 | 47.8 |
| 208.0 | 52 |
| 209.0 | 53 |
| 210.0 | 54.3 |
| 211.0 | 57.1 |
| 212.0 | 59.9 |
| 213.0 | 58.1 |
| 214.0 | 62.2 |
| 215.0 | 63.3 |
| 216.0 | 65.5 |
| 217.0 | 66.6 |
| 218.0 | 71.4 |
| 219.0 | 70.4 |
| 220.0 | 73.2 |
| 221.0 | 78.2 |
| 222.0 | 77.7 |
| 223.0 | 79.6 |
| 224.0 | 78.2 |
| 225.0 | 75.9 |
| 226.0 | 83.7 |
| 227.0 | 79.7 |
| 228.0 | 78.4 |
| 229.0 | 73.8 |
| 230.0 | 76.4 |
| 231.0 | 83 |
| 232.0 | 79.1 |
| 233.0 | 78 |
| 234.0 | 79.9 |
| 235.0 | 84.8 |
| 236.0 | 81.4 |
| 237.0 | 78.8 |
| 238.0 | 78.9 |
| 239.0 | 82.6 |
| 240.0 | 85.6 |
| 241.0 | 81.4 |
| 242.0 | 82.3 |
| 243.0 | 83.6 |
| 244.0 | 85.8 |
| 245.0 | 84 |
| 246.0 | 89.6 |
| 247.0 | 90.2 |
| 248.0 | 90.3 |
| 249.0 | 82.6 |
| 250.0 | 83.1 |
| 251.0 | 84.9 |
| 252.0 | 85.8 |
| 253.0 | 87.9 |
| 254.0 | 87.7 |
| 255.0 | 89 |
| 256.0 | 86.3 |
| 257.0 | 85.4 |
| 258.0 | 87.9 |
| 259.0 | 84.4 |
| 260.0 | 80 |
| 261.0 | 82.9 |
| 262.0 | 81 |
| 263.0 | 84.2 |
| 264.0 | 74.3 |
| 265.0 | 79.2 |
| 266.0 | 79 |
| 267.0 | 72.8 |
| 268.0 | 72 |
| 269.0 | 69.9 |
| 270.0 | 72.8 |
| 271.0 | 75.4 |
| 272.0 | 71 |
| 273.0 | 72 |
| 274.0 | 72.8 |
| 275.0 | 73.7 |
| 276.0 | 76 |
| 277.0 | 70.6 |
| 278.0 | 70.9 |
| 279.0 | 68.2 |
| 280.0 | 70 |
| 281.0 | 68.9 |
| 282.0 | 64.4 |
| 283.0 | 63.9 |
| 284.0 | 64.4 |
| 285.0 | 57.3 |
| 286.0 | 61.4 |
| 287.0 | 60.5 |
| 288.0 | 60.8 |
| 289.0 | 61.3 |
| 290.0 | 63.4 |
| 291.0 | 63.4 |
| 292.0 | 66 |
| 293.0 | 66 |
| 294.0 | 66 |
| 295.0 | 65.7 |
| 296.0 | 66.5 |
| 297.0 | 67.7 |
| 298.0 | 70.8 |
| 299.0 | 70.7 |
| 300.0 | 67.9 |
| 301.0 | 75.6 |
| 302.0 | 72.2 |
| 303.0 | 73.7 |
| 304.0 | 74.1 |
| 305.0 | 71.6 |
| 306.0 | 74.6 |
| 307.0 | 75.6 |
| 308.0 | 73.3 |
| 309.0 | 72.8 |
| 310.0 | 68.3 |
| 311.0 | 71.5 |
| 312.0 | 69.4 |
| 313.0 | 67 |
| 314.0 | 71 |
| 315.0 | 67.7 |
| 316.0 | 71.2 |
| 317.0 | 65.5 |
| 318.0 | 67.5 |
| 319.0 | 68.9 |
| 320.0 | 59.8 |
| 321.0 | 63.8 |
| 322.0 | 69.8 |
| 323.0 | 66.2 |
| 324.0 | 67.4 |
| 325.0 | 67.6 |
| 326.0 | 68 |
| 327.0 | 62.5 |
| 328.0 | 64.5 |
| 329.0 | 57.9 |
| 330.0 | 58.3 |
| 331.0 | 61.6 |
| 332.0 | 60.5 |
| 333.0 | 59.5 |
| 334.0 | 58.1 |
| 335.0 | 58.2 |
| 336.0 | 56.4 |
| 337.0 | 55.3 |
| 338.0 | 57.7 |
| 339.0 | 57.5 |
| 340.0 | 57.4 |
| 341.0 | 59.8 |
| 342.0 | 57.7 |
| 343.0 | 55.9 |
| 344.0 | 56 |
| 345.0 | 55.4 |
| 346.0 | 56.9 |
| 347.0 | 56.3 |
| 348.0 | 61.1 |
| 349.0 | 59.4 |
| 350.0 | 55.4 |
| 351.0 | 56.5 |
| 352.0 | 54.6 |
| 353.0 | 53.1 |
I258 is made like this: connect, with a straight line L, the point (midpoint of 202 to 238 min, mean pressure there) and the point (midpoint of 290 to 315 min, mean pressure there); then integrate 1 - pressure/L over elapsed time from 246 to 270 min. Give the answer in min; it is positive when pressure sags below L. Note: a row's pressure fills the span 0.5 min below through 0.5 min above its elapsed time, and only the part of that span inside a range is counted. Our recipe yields -4.7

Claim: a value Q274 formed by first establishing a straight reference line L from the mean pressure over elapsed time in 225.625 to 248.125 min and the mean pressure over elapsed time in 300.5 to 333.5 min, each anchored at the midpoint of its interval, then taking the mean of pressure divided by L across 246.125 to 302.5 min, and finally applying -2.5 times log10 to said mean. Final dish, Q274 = 0.02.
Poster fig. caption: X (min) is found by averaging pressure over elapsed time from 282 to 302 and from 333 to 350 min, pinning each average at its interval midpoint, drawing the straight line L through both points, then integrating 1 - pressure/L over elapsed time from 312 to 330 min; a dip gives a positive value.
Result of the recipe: -1.6 min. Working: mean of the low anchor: 65.4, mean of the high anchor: 57.4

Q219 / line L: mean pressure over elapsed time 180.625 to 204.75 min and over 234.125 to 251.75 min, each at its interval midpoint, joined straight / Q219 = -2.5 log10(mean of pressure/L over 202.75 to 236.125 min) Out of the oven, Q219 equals 0.038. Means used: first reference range 54.5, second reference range 84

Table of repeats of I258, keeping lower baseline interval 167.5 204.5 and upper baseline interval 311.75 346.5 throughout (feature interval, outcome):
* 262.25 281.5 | -3.99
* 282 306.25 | -2.13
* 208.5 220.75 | -0.76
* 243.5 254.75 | -4.90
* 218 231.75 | -4.05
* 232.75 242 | -3.29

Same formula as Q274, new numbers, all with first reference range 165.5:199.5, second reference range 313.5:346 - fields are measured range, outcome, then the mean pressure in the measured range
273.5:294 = -0.08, 66.2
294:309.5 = -0.16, 71.3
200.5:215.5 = 0.13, 54.2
